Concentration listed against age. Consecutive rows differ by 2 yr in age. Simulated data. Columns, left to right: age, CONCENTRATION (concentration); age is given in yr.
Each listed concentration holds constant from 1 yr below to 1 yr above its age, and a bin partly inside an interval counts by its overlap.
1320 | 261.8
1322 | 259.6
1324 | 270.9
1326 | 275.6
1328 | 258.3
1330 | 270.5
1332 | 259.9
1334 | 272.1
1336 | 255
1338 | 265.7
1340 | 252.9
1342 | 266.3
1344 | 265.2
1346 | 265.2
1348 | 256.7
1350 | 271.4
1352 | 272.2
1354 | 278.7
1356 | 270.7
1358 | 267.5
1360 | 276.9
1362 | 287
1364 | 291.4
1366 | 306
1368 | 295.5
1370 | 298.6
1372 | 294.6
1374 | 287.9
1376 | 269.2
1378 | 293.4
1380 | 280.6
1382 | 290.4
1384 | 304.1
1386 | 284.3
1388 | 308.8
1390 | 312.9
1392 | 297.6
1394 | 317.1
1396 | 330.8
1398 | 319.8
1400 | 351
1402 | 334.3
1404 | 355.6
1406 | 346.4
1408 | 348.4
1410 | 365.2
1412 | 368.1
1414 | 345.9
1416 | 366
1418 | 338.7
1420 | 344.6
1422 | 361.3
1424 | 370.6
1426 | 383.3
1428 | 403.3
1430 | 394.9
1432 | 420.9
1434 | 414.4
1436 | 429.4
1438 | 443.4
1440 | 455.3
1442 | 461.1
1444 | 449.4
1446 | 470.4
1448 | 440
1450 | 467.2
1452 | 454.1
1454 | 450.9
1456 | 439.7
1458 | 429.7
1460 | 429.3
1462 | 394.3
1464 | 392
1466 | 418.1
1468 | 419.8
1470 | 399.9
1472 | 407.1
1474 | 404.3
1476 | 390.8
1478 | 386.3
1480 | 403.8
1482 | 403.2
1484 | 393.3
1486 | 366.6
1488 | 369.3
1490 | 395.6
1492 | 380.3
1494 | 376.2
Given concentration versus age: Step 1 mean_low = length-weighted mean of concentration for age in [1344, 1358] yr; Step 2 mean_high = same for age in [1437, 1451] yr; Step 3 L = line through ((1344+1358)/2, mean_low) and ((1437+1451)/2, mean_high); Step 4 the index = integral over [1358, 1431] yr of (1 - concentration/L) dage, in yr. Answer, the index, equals 6.2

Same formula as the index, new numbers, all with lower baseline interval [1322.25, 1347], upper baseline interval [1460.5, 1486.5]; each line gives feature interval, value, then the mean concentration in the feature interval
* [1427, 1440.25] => -2.21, 421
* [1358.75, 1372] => 0.11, 292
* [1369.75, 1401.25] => 1.14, 303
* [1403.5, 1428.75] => -1.26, 361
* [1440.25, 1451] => -2.45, 457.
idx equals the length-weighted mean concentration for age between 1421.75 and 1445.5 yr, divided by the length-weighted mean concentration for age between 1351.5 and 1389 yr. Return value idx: 1.46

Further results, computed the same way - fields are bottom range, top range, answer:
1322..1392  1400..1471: 1.44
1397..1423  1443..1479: 1.21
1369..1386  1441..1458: 1.56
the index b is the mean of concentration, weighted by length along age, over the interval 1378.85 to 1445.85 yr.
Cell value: 362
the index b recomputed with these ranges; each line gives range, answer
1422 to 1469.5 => 426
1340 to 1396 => 286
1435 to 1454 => 452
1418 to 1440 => 397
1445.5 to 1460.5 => 448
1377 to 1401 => 308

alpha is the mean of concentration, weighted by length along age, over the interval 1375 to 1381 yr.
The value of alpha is 281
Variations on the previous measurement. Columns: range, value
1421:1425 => 366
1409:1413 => 367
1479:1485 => 400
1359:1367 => 290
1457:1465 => 411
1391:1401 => 323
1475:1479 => 389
